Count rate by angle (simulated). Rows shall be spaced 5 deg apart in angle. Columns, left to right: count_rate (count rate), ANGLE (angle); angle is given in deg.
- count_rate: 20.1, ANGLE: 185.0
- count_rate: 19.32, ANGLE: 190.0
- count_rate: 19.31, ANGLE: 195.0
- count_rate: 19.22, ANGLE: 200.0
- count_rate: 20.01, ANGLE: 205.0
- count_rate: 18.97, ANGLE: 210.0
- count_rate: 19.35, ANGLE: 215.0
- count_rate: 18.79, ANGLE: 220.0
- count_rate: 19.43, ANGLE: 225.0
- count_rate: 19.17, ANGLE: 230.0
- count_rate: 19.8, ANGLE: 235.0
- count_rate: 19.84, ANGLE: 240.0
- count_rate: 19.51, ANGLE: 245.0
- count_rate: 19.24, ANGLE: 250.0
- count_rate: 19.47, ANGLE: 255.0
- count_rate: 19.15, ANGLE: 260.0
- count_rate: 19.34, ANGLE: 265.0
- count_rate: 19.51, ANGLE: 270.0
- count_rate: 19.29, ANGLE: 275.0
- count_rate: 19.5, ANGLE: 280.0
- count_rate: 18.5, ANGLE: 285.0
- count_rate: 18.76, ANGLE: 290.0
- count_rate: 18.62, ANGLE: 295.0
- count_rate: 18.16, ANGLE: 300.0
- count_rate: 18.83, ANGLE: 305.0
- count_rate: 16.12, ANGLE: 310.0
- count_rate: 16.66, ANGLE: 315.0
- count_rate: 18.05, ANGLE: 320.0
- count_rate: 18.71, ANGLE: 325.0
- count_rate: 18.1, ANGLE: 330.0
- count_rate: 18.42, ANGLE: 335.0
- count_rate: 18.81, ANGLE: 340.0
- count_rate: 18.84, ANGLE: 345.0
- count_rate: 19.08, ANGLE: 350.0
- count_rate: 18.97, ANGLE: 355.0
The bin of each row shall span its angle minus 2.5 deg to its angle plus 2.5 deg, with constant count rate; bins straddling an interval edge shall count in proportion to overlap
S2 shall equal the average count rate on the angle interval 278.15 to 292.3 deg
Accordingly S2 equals 18.9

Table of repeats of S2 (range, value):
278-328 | 18.2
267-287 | 19.2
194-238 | 19.3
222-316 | 18.9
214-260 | 19.4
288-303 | 18.5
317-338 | 18.3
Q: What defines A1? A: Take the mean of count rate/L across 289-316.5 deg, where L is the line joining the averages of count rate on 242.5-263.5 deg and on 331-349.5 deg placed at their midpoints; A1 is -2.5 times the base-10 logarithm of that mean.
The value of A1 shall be 0.07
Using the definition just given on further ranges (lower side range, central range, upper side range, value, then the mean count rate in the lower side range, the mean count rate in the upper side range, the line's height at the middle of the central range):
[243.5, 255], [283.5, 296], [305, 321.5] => -0.04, 19.4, 17.2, 18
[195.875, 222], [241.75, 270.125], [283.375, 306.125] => -0.03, 19.3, 18.6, 18.9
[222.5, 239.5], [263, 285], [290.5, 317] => -0.05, 19.5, 17.8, 18.5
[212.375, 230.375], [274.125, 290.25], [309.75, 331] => -0.05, 19.2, 17.6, 18.2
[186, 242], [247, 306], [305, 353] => -0.02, 19.4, 18.1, 18.7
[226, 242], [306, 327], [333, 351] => 0.09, 19.6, 18.8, 19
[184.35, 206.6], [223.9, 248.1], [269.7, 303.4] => -0.02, 19.5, 18.9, 19.2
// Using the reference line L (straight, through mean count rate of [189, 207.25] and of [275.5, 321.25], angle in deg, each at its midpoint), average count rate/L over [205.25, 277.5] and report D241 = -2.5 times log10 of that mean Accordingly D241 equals -0.03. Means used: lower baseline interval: 19.5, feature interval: 19.4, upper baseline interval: 18.2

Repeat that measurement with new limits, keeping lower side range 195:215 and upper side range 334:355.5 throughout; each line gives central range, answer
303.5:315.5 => 0.109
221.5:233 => 0.001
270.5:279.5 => -0.016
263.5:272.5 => -0.017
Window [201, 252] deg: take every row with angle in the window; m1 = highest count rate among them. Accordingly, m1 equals 20.01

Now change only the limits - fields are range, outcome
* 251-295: 19.51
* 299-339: 18.83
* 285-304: 18.76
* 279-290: 19.5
